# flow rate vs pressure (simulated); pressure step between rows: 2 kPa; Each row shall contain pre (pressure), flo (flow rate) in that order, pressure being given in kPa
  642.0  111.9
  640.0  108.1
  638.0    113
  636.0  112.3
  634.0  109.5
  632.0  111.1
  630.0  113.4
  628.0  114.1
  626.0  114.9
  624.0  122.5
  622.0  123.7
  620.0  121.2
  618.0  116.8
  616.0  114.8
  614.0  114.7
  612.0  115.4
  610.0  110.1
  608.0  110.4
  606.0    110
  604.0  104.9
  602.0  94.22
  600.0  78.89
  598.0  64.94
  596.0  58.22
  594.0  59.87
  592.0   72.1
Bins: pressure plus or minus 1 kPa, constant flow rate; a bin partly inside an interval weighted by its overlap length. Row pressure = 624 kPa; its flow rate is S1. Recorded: 122.5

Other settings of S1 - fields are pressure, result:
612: 115.4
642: 111.9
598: 64.94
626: 114.9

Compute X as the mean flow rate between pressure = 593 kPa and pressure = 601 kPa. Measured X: 65.5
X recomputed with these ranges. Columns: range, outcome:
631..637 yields 111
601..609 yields 105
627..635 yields 112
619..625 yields 122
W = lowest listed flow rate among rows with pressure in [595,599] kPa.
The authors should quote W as 58.22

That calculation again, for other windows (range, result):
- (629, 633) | 111.1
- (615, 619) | 114.8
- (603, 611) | 104.9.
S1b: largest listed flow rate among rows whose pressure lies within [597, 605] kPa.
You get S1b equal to 104.9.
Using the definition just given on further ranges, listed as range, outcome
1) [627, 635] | 114.1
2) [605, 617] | 115.4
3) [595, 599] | 64.94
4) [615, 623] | 123.7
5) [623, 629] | 122.5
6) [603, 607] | 110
